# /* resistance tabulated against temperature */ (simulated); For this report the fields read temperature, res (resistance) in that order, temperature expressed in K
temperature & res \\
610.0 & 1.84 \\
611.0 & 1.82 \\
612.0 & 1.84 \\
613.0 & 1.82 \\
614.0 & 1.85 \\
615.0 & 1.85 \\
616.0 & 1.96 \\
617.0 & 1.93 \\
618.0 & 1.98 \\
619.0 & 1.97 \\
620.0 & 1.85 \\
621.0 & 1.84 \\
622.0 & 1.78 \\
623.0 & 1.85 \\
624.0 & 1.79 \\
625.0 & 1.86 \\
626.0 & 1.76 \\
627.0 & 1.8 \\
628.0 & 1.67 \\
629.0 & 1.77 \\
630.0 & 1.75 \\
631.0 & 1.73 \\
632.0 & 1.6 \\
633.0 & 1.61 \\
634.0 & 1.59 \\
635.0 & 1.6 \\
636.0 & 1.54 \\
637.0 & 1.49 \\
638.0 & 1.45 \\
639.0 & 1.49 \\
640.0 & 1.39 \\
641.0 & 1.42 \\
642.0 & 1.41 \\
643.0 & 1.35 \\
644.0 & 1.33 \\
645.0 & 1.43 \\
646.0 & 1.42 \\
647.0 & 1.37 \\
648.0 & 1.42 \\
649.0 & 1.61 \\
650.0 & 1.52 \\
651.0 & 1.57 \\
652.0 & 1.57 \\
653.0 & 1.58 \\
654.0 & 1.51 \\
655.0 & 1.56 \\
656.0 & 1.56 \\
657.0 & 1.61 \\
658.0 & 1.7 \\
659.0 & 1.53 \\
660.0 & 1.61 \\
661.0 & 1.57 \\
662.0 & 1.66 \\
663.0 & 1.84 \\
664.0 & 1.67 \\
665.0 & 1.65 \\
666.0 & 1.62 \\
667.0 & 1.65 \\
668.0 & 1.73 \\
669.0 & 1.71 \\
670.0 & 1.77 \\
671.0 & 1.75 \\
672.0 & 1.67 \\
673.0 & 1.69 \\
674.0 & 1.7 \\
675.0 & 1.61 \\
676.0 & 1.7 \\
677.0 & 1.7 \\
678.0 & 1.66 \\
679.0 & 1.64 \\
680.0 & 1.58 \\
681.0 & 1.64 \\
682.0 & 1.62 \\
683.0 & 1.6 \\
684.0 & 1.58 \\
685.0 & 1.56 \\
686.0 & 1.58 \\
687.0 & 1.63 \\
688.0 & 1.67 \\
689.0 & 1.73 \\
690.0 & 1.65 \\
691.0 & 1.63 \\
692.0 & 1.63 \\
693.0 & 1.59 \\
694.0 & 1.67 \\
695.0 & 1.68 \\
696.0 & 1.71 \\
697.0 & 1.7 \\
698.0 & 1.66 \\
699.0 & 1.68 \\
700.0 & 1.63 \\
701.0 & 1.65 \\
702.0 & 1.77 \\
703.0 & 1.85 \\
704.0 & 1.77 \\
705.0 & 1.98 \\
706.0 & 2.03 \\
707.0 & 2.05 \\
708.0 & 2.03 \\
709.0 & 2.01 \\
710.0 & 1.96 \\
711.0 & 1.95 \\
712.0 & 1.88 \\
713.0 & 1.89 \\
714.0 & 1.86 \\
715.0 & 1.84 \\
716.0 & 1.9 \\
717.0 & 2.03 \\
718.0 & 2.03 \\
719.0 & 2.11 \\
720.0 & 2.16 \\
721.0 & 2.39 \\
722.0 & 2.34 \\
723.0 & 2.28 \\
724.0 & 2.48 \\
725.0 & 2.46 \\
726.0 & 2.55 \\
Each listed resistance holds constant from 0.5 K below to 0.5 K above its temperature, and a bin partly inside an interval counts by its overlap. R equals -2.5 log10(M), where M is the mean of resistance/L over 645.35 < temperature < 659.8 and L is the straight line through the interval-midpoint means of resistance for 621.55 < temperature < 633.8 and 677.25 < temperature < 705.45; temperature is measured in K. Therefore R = 0.12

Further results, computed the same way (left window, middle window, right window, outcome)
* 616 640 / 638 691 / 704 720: 0.15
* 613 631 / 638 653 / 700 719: 0.26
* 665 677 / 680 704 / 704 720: 0.11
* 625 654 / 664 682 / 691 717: 0.01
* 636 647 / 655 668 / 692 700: -0.09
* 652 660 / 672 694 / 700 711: 0.07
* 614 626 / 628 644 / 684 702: 0.18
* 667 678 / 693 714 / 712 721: 0.05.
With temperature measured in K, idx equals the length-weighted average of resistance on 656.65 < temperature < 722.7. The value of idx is 1.76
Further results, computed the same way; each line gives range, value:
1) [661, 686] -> 1.66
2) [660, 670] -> 1.68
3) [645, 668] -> 1.58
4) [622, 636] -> 1.72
